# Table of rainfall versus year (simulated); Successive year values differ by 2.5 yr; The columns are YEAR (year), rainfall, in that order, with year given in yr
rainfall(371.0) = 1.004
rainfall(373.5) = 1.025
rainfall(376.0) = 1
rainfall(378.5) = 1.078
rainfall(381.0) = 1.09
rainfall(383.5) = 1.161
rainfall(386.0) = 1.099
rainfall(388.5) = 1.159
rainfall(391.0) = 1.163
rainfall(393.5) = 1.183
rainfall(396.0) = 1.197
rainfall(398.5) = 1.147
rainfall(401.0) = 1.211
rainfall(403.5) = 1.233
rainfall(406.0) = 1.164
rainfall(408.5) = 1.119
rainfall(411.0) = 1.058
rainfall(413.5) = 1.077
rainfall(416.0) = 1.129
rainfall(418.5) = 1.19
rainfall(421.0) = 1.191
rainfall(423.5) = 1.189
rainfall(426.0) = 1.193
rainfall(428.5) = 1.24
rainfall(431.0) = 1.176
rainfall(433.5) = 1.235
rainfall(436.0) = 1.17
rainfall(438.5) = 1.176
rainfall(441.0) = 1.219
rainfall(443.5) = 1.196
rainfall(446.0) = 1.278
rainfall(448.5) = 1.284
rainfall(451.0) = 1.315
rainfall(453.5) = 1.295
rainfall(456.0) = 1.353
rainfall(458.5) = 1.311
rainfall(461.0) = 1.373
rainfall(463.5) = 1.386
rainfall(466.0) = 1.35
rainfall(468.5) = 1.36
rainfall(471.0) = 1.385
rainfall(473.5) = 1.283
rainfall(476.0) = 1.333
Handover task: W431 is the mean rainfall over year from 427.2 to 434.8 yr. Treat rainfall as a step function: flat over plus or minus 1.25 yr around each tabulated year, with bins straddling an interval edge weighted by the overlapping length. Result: 1.22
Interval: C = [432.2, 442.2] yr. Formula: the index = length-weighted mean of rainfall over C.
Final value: 1.2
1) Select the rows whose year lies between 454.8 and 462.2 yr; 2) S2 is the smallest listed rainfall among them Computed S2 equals 1.311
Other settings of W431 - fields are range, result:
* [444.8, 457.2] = 1.3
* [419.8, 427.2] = 1.19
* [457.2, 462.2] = 1.34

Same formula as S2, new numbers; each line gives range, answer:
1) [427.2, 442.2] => 1.17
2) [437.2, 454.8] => 1.176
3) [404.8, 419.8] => 1.058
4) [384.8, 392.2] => 1.099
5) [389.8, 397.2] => 1.163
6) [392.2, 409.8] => 1.119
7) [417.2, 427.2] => 1.189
